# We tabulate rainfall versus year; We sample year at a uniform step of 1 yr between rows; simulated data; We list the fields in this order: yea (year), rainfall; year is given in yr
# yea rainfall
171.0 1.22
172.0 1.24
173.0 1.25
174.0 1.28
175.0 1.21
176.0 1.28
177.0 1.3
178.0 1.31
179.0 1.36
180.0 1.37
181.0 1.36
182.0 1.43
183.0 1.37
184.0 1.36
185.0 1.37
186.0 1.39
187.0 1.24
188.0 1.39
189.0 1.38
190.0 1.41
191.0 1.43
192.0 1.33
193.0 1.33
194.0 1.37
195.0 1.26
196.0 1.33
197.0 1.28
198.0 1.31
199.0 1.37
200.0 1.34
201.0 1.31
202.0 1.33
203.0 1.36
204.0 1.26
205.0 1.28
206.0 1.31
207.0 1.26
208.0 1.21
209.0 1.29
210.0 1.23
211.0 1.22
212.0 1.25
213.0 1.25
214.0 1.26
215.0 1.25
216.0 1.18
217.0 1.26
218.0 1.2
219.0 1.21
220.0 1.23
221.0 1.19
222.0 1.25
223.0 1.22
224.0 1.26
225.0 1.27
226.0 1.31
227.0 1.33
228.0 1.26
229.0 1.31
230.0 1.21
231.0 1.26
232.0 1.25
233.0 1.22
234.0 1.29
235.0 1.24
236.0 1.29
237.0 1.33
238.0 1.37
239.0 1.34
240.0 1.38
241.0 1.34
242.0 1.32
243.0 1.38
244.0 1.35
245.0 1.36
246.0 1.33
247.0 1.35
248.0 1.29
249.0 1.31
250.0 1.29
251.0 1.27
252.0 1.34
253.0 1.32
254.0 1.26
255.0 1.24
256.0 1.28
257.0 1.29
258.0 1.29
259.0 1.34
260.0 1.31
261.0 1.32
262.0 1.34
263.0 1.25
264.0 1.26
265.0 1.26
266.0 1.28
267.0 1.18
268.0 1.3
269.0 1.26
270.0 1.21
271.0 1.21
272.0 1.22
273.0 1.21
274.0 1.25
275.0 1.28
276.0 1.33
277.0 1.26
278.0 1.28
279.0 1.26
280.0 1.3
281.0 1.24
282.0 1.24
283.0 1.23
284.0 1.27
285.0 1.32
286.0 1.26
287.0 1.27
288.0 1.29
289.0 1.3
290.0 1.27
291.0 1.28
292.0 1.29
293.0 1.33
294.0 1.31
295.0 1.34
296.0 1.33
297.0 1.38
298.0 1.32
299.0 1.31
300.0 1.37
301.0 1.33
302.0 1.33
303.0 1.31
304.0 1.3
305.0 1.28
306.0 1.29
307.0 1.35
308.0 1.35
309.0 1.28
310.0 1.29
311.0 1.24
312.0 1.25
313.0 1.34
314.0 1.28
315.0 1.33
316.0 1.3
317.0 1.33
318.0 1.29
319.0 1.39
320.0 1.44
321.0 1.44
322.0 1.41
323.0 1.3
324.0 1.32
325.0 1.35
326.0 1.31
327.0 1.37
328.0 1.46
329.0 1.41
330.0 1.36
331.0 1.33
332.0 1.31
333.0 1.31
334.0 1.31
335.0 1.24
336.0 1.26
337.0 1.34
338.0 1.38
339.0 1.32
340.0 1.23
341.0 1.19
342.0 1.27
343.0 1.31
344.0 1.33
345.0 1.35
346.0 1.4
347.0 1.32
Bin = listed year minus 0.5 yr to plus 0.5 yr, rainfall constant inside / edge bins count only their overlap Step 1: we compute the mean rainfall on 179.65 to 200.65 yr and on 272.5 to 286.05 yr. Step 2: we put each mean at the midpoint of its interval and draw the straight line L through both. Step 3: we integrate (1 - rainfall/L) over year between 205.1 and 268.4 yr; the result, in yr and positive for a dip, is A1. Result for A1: 1.3 yr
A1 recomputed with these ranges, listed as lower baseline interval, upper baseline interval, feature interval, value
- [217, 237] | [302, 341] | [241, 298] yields -0.1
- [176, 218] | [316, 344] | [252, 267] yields 0.4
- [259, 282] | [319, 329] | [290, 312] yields 0.3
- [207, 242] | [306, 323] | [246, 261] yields -0.2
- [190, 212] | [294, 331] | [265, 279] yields 0.8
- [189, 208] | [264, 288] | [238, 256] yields -0.5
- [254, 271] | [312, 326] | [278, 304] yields 0.2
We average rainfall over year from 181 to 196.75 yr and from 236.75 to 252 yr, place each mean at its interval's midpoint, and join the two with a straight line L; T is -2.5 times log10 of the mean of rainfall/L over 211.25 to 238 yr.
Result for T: 0.07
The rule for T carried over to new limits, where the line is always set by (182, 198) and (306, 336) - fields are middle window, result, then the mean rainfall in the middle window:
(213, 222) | 0.10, 1.23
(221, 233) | 0.07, 1.26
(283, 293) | 0.04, 1.28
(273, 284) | 0.06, 1.26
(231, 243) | 0.03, 1.31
